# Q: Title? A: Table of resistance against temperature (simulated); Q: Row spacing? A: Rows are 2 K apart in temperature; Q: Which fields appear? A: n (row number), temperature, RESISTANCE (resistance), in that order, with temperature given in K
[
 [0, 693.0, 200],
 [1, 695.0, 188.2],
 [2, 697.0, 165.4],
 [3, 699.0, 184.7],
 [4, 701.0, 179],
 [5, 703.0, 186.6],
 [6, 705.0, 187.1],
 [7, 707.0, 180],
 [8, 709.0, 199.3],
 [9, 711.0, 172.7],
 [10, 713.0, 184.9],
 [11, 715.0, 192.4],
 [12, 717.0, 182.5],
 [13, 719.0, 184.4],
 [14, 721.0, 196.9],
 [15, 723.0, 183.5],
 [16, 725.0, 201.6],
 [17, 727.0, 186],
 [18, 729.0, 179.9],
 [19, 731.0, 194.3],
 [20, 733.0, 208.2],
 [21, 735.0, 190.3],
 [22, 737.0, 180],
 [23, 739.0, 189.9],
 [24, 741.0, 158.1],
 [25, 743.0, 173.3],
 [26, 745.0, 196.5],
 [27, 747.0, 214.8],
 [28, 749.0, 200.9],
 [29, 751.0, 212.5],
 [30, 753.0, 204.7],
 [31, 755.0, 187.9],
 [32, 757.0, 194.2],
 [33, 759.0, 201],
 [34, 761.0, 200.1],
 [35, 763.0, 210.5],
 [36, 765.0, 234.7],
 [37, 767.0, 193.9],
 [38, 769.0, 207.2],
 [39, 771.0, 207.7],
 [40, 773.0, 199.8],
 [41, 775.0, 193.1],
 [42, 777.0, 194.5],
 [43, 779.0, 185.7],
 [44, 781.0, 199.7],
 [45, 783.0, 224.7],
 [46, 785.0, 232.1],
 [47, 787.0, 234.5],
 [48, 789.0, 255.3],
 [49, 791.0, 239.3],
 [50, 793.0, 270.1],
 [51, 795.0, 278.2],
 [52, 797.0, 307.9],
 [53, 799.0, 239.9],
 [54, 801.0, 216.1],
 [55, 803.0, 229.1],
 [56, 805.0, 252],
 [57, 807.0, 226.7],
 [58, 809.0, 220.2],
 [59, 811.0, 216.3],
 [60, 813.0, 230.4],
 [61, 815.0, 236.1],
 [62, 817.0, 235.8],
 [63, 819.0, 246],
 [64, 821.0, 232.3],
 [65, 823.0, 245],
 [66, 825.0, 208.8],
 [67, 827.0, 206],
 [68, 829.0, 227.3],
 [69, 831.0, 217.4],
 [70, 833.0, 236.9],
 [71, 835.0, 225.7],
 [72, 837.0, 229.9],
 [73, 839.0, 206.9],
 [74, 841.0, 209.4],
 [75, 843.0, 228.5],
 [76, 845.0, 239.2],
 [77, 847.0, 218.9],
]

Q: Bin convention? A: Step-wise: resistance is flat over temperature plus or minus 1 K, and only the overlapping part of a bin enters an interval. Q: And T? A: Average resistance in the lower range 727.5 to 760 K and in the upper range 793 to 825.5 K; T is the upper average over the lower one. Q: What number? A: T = 1.2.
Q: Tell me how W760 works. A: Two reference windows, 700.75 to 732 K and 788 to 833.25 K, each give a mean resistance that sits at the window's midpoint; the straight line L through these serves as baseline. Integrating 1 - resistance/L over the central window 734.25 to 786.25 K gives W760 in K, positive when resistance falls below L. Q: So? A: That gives 2.7 K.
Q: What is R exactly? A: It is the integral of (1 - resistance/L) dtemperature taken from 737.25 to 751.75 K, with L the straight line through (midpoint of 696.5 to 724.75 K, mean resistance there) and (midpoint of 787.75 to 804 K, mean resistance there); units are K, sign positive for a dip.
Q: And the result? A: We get 1.46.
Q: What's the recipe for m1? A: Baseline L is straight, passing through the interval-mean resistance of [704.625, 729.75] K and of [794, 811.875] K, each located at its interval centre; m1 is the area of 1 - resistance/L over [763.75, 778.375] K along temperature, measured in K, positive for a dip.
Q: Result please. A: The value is 1.2 K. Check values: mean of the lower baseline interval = 187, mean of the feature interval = 204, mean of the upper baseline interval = 243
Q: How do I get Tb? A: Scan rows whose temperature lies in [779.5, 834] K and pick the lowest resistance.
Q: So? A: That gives 199.7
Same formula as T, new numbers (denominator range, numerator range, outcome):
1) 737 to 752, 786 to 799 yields 1.37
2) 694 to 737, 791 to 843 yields 1.25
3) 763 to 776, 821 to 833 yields 1.08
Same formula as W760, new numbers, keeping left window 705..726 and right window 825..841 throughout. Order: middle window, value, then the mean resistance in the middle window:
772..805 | -3.80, 232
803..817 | -1.11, 231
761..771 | -0.42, 210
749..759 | -0.09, 200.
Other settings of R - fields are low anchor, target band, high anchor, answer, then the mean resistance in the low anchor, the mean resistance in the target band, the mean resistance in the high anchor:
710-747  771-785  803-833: 0.5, 187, 202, 229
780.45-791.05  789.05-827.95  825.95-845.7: -2.0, 232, 239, 222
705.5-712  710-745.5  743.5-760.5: 0.9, 184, 186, 201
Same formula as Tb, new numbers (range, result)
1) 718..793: 158.1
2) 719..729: 179.9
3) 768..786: 185.7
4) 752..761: 187.9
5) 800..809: 216.1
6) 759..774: 193.9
